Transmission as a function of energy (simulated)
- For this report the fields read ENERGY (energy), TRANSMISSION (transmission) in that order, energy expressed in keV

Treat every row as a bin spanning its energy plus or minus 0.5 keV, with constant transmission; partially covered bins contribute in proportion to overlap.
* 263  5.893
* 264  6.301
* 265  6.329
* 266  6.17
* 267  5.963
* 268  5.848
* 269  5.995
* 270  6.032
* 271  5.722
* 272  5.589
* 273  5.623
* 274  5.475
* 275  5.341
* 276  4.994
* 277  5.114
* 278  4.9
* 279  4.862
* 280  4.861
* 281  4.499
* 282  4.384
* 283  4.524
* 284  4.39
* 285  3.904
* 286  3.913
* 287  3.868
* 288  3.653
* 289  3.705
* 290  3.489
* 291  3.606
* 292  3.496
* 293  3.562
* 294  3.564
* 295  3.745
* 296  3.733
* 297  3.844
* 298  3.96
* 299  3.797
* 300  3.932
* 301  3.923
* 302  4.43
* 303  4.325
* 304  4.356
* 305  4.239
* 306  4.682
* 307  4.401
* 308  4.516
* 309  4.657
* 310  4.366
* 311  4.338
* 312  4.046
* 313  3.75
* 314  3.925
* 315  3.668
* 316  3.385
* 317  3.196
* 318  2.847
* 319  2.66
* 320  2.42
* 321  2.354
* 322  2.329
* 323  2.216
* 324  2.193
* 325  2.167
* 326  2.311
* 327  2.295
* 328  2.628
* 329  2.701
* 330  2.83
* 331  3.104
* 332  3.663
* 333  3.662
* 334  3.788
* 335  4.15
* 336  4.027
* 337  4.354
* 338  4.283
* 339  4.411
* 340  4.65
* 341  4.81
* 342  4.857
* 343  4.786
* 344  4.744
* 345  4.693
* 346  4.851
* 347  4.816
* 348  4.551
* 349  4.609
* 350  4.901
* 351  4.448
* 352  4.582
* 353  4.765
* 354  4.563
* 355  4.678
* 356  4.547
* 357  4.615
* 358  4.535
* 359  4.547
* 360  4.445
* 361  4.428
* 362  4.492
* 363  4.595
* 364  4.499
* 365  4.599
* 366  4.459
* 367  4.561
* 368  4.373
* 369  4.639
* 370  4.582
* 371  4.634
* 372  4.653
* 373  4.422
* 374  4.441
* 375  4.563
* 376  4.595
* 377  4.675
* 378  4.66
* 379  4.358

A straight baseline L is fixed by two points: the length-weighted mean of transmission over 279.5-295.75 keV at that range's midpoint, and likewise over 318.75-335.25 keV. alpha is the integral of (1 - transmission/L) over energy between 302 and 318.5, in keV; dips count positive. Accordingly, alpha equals -3.9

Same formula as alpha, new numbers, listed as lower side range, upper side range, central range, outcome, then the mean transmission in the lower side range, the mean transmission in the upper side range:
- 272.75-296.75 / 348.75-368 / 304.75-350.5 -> 7.16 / 4.28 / 4.57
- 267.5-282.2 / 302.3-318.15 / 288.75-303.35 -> 2.40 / 5.3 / 4.07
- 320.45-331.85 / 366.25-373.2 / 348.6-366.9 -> -2.77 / 2.5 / 4.55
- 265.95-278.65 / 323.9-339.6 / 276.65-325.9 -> 7.61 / 5.57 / 3.32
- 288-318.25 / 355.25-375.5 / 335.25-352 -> -1.10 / 3.92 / 4.53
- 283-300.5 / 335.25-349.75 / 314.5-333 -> 6.69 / 3.8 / 4.6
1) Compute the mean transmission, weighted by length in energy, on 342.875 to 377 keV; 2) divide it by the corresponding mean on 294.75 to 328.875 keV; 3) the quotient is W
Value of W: 1.31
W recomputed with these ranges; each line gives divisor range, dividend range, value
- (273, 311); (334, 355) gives 1.07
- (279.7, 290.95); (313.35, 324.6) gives 0.70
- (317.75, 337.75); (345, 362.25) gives 1.56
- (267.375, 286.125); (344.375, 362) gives 0.91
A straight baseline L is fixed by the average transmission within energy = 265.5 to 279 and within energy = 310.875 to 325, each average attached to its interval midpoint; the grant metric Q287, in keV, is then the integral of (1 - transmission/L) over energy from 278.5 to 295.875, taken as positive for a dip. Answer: 2.8 keV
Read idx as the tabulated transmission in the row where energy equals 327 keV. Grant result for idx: 2.295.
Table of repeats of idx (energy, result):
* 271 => 5.722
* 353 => 4.765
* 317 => 3.196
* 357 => 4.615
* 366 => 4.459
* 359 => 4.547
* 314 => 3.925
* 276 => 4.994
